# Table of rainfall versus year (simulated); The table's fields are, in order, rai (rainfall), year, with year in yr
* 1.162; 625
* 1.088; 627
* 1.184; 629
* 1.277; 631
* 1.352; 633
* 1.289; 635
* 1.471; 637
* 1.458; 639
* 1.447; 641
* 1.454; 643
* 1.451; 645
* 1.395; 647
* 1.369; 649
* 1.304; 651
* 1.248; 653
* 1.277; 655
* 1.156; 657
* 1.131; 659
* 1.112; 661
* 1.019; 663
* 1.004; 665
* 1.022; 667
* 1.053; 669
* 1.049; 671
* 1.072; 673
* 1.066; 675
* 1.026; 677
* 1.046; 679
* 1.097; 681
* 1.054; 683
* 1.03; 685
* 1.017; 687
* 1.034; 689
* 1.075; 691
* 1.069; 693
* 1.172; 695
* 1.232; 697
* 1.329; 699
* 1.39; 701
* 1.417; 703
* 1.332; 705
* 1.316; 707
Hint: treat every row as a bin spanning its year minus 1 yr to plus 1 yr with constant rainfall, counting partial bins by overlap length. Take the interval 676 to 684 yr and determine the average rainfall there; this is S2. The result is 1.06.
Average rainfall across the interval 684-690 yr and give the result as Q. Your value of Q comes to 1.03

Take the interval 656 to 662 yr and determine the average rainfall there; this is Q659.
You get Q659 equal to 1.13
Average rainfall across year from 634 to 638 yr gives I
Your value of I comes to 1.38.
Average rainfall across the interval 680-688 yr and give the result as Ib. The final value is 1.05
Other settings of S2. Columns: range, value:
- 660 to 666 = 1.05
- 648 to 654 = 1.31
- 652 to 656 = 1.26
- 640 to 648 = 1.44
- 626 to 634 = 1.23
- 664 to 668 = 1.01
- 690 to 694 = 1.07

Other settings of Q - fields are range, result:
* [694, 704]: 1.31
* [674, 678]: 1.05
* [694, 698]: 1.2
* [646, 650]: 1.38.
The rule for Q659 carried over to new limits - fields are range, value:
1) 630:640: 1.37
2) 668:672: 1.05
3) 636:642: 1.46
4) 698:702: 1.36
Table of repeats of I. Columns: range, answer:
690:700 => 1.18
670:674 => 1.06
